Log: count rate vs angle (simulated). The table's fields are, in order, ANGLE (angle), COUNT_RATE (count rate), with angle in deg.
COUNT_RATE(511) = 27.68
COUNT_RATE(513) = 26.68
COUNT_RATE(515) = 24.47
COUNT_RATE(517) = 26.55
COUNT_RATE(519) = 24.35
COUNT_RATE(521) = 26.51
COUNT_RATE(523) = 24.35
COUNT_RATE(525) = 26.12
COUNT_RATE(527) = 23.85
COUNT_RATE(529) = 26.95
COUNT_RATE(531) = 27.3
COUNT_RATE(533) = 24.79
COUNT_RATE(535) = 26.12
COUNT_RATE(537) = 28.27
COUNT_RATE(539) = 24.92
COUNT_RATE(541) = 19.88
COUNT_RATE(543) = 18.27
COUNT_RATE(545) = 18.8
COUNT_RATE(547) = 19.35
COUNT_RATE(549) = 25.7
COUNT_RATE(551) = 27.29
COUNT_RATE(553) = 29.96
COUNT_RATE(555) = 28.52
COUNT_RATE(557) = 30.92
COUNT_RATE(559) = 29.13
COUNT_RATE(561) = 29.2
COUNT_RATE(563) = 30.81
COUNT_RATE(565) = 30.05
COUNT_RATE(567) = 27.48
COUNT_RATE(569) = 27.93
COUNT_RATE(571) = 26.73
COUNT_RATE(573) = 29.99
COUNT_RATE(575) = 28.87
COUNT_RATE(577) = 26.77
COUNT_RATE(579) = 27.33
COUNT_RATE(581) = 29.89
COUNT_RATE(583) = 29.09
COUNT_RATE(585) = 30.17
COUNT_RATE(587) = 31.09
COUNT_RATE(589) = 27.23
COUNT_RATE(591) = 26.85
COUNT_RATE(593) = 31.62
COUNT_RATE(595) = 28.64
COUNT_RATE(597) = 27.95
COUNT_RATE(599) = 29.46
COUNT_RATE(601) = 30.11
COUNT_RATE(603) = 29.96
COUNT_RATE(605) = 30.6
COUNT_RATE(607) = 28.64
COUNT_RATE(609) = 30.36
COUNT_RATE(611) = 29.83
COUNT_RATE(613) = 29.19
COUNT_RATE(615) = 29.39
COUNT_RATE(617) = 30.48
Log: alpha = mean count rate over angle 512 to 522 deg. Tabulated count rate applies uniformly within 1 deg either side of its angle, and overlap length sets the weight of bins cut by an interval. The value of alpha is 25.7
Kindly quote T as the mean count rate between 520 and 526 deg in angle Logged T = 25.7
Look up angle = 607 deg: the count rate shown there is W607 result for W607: 28.64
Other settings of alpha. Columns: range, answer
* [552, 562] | 29.5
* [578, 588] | 29.5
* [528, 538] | 26.7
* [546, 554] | 25.6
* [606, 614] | 29.5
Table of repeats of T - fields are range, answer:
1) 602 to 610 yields 29.9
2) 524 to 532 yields 26.1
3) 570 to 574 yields 28.4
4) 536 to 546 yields 22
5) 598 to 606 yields 30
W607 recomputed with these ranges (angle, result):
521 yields 26.51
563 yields 30.81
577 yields 26.77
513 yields 26.68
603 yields 29.96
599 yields 29.46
